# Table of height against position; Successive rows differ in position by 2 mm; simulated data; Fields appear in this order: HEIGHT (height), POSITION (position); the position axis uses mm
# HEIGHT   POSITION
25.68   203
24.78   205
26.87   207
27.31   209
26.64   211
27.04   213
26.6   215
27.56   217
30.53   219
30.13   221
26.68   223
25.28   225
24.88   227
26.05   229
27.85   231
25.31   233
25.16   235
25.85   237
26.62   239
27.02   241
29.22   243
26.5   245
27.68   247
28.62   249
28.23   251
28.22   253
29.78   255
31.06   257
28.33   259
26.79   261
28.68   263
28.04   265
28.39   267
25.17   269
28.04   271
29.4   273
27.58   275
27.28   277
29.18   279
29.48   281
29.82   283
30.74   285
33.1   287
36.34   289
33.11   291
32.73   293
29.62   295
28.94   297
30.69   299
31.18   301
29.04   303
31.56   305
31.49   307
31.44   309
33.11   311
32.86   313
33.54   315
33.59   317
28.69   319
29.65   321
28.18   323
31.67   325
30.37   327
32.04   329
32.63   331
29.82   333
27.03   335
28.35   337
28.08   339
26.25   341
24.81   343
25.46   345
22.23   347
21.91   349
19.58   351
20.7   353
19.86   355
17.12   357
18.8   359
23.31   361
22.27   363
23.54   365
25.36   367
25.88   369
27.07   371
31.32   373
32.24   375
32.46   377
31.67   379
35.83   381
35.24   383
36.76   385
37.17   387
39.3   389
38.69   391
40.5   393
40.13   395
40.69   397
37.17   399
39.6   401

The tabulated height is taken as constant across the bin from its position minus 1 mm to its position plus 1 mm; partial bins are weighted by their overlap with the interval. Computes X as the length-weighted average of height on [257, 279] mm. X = 28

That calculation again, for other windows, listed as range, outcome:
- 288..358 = 28.7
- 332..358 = 23.9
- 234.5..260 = 27.9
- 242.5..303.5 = 29.4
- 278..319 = 31.5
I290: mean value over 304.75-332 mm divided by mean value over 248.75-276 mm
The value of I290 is 1.1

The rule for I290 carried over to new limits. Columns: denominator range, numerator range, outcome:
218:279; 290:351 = 1.07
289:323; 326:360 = 0.80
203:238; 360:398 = 1.22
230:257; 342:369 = 0.80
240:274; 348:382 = 0.90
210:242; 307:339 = 1.15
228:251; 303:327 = 1.16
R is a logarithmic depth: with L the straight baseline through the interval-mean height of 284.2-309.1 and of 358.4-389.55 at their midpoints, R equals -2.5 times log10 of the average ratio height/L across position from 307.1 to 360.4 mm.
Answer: 0.133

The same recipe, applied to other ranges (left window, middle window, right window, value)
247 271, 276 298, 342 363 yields -0.181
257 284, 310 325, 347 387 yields -0.147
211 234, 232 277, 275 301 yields 0.045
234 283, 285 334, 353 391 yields -0.115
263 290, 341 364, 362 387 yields 0.356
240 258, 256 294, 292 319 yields 0.008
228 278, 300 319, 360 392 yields -0.091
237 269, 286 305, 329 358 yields -0.191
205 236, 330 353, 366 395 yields 0.236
